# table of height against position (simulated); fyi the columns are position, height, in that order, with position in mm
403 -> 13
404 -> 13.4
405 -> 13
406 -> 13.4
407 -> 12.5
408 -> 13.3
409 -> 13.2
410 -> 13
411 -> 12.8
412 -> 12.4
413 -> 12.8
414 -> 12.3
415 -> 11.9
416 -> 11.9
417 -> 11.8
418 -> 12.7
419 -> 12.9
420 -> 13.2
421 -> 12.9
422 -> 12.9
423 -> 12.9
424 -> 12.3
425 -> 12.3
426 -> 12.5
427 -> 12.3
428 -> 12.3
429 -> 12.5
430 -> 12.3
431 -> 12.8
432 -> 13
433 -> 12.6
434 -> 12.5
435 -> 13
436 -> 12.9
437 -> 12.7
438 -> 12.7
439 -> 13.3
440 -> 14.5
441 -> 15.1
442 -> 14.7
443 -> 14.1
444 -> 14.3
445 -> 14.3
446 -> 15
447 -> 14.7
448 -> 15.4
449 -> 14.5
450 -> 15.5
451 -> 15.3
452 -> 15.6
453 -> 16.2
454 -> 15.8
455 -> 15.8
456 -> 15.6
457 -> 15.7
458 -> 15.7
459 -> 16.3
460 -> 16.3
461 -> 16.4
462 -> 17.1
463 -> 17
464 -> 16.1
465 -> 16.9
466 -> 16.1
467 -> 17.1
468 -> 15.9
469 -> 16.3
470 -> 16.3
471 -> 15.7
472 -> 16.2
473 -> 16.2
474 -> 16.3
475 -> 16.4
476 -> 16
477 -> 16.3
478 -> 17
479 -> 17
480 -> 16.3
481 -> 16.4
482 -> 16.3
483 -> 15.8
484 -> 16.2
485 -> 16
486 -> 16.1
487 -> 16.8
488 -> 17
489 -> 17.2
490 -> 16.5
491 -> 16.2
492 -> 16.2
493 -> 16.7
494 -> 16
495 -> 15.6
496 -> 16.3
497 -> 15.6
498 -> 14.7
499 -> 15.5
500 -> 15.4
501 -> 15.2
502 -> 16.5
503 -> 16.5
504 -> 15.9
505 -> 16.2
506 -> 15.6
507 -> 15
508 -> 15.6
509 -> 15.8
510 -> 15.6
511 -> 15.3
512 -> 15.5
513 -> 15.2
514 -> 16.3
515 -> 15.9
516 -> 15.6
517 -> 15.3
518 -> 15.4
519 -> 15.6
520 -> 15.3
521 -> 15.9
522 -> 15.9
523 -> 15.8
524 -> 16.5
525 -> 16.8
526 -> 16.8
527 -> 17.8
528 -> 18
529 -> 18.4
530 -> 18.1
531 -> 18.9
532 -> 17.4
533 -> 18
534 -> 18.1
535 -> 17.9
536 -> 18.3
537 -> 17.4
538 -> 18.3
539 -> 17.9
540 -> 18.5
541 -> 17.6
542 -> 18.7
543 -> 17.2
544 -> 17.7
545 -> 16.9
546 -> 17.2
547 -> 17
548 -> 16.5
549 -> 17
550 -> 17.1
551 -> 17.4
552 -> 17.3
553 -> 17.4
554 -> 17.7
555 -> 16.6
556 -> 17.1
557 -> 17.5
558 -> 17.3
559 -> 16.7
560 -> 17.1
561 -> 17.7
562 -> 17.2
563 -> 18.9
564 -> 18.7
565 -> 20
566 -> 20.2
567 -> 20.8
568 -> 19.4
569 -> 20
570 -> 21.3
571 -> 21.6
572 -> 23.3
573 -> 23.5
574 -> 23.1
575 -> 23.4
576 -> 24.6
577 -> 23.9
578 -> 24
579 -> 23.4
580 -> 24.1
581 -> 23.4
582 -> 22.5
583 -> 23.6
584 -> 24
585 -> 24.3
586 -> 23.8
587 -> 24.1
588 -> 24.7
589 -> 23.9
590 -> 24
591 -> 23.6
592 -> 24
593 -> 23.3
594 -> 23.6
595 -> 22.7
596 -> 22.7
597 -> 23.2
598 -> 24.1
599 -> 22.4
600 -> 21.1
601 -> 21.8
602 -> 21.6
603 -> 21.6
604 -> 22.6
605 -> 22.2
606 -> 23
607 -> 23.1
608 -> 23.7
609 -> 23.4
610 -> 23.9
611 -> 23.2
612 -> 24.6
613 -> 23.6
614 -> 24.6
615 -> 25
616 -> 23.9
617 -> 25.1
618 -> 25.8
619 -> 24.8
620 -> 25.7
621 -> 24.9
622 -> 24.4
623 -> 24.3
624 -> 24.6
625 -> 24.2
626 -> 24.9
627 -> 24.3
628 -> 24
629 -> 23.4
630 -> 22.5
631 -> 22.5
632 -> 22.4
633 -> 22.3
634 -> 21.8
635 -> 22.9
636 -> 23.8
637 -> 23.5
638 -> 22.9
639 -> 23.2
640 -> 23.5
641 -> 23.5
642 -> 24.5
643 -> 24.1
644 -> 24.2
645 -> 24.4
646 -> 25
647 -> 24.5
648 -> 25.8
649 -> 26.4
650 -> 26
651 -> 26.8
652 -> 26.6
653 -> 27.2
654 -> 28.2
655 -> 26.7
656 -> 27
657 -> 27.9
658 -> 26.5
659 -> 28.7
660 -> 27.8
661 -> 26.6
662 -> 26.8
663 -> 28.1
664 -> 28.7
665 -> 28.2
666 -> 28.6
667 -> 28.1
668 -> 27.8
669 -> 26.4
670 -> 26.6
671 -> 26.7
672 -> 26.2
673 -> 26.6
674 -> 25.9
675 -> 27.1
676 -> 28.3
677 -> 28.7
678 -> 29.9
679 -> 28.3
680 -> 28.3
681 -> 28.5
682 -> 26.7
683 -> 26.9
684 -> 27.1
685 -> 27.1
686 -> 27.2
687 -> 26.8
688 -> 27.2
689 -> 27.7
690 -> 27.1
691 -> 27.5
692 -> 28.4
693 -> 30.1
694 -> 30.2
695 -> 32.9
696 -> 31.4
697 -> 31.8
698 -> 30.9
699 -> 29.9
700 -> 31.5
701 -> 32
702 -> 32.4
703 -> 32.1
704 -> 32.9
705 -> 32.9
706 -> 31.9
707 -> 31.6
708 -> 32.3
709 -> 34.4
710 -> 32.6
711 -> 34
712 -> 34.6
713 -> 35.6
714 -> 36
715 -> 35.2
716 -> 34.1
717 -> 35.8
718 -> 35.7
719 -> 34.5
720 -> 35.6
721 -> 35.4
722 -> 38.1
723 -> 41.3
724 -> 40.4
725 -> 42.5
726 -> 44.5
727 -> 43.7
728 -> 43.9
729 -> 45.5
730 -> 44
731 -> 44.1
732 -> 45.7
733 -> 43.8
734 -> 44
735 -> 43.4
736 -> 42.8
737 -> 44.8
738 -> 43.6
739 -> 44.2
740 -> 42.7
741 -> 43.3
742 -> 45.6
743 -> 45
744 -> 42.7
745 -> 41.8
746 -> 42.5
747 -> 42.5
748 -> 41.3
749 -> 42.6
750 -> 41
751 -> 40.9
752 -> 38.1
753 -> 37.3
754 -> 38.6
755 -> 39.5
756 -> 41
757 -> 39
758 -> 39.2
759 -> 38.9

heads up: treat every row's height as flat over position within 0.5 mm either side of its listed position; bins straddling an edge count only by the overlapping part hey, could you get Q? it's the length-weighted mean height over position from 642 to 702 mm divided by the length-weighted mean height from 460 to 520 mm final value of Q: 1.72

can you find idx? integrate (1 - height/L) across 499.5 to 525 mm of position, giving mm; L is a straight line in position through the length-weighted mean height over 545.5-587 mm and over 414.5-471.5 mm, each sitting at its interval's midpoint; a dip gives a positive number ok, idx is 2.8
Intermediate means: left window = 14.3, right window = 20.2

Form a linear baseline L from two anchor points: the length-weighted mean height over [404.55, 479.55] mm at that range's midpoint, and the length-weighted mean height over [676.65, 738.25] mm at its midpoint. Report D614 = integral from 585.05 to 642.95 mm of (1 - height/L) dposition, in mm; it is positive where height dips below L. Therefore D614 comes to 8.0 mm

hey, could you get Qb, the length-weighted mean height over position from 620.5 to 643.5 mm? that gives 23.6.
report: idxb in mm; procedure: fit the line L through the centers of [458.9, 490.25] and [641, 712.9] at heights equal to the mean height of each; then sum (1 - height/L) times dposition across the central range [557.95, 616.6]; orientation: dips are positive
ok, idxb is 1.8 mm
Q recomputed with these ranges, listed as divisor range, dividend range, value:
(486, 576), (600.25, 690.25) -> 1.46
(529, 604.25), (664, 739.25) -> 1.64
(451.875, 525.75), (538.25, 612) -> 1.31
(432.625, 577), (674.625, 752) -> 2.14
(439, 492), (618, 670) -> 1.59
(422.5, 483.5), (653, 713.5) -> 1.95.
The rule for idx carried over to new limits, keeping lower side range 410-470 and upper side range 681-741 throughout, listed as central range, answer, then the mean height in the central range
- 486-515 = 4.5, 15.9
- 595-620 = 3.5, 23.4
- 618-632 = 2.2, 24.2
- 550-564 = 3.5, 17.4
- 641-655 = 2.2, 25.6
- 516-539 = 4.3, 17.1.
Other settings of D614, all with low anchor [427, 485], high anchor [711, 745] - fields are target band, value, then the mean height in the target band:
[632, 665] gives 7.8 mm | 25.5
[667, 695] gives 6.7 mm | 27.7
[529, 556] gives 6.6 mm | 17.6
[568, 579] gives 1.5 mm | 22.7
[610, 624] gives 2.7 mm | 24.6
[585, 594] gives 1.3 mm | 23.9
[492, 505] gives 2.3 mm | 15.9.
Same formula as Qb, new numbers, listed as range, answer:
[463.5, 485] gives 16.3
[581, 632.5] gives 23.6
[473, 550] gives 16.5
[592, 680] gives 25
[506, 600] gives 19.2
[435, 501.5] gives 15.7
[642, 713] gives 28.5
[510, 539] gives 16.8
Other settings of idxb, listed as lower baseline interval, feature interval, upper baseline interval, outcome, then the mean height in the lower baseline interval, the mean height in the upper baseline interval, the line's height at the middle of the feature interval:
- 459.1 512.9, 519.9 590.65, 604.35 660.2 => 2.7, 16.1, 24.6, 20.1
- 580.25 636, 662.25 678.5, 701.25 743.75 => 2.2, 23.6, 38.9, 31.9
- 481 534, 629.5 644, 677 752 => 2.8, 16.2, 36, 28.6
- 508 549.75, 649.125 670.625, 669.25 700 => -0.7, 16.9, 28.3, 26.5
